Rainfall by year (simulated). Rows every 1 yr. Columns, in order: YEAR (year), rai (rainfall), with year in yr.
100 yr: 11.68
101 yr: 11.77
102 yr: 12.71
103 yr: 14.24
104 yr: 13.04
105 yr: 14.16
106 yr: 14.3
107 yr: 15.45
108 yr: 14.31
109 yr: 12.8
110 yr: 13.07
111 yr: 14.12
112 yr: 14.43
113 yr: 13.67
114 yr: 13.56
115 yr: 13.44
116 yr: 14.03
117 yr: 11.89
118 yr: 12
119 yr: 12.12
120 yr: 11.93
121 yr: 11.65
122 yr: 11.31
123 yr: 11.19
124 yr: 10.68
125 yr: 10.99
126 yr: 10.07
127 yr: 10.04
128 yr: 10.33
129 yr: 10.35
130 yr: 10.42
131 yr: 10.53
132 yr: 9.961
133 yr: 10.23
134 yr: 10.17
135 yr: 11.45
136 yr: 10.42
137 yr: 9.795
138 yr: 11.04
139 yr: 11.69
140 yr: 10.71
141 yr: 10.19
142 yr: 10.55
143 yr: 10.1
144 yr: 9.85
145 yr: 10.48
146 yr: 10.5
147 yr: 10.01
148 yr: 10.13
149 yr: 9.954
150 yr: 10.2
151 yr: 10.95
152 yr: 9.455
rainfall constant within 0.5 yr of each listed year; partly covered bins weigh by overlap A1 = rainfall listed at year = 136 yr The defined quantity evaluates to 10.42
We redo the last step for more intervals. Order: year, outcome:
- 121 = 11.65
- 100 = 11.68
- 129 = 10.35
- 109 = 12.8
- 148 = 10.13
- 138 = 11.04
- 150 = 10.2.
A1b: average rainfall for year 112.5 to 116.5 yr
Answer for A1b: 13.7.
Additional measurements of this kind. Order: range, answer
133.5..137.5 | 10.5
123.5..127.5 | 10.4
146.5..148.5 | 10.1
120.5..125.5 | 11.2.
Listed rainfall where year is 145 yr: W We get 10.48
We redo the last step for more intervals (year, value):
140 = 10.71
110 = 13.07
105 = 14.16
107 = 15.45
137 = 9.795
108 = 14.31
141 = 10.19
